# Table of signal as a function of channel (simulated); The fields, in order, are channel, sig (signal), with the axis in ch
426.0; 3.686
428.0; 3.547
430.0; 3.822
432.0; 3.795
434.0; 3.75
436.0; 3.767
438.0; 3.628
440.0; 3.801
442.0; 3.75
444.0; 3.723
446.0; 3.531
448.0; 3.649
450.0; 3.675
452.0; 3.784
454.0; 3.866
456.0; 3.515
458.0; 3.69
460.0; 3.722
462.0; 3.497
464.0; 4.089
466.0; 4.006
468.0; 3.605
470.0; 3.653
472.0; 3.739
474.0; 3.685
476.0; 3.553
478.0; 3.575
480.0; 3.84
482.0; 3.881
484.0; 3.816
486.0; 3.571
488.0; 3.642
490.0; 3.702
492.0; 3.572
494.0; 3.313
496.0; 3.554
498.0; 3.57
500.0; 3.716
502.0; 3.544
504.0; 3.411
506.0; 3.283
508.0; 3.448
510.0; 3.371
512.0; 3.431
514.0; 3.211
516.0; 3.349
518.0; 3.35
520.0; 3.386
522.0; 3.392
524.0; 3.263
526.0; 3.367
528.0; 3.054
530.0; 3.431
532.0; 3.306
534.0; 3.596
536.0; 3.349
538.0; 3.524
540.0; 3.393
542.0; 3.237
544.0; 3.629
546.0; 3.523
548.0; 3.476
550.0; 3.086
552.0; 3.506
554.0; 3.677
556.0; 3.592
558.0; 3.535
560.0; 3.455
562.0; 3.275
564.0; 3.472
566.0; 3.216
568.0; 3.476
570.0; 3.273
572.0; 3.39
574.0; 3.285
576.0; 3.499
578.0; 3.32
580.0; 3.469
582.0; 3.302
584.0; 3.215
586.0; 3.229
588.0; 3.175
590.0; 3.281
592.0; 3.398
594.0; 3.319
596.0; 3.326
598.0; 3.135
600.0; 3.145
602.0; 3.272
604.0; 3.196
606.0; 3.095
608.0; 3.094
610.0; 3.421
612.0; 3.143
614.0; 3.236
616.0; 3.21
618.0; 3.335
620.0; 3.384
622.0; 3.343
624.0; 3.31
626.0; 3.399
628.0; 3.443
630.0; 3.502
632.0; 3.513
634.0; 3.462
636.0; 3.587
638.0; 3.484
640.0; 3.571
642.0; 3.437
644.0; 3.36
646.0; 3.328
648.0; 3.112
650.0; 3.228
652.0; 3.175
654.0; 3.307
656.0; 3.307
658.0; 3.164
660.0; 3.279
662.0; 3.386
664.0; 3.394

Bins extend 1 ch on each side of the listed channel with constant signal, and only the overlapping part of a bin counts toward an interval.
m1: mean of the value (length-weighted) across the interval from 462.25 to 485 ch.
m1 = 3.76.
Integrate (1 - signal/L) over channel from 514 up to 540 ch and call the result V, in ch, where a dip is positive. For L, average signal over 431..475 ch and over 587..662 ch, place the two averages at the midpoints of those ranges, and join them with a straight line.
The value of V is 1.4 ch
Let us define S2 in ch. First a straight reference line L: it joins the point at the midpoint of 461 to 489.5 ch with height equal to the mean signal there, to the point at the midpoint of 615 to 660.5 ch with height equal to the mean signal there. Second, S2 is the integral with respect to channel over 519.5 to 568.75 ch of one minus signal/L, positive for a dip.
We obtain 2.2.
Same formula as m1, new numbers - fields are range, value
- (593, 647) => 3.34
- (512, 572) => 3.39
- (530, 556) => 3.45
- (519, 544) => 3.37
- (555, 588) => 3.37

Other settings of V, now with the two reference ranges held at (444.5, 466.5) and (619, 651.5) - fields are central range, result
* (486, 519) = 1.5 ch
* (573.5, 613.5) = 2.4 ch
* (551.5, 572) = 0.5 ch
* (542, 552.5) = 0.4 ch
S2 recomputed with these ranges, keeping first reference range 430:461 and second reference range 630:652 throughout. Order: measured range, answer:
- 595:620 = 1.7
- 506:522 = 1.1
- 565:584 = 0.8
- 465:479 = -0.1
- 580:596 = 0.9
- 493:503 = 0.2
